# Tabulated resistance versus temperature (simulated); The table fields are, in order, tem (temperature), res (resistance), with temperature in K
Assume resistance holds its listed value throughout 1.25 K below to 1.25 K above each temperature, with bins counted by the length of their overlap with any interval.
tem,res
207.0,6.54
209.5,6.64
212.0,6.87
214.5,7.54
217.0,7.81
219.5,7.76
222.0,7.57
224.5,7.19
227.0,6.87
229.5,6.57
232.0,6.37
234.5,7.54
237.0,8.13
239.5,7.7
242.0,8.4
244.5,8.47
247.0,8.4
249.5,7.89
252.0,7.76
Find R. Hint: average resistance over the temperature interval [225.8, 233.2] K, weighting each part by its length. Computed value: 6.6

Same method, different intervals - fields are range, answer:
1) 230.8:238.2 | 7.35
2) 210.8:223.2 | 7.51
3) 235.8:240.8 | 7.92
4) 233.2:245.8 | 8.04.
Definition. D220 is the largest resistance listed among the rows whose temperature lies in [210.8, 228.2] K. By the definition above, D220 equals 7.81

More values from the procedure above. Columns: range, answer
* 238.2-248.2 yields 8.47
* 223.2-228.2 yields 7.19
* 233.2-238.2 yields 8.13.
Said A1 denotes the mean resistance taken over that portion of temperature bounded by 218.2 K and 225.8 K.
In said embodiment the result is 7.5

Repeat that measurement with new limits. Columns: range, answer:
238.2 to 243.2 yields 8.05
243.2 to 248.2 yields 8.43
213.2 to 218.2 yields 7.67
